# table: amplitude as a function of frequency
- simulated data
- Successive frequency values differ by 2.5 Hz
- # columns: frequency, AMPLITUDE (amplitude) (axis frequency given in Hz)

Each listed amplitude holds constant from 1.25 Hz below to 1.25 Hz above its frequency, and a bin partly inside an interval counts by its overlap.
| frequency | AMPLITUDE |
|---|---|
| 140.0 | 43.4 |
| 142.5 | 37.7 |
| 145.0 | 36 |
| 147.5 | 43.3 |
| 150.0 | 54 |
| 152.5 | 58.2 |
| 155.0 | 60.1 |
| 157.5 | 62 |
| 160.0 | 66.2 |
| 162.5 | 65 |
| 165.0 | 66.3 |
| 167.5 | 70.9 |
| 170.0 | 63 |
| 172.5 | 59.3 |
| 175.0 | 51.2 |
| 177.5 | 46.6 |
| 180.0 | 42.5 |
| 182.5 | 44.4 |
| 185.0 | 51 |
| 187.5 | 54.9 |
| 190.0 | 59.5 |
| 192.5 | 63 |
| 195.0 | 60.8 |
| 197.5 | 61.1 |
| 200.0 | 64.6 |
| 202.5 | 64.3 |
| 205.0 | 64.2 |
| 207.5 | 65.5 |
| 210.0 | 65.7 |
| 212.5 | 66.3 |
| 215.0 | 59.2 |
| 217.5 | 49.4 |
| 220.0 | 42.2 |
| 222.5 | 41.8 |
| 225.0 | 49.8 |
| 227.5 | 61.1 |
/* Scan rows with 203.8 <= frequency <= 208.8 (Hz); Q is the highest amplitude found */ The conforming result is 65.5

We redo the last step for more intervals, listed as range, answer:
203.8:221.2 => 66.3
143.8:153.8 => 58.2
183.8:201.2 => 64.6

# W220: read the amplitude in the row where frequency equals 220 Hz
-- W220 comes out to 42.2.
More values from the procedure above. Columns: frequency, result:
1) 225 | 49.8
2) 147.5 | 43.3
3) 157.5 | 62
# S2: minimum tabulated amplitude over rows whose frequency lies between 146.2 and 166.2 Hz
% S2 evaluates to 43.3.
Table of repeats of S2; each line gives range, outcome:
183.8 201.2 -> 51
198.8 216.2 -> 59.2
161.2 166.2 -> 65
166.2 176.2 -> 51.2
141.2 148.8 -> 36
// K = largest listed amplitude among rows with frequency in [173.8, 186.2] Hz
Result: 51.2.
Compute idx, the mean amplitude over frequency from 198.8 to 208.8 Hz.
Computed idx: 64.7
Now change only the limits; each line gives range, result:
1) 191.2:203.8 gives 62.8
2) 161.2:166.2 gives 65.6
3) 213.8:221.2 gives 50.3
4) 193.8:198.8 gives 61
